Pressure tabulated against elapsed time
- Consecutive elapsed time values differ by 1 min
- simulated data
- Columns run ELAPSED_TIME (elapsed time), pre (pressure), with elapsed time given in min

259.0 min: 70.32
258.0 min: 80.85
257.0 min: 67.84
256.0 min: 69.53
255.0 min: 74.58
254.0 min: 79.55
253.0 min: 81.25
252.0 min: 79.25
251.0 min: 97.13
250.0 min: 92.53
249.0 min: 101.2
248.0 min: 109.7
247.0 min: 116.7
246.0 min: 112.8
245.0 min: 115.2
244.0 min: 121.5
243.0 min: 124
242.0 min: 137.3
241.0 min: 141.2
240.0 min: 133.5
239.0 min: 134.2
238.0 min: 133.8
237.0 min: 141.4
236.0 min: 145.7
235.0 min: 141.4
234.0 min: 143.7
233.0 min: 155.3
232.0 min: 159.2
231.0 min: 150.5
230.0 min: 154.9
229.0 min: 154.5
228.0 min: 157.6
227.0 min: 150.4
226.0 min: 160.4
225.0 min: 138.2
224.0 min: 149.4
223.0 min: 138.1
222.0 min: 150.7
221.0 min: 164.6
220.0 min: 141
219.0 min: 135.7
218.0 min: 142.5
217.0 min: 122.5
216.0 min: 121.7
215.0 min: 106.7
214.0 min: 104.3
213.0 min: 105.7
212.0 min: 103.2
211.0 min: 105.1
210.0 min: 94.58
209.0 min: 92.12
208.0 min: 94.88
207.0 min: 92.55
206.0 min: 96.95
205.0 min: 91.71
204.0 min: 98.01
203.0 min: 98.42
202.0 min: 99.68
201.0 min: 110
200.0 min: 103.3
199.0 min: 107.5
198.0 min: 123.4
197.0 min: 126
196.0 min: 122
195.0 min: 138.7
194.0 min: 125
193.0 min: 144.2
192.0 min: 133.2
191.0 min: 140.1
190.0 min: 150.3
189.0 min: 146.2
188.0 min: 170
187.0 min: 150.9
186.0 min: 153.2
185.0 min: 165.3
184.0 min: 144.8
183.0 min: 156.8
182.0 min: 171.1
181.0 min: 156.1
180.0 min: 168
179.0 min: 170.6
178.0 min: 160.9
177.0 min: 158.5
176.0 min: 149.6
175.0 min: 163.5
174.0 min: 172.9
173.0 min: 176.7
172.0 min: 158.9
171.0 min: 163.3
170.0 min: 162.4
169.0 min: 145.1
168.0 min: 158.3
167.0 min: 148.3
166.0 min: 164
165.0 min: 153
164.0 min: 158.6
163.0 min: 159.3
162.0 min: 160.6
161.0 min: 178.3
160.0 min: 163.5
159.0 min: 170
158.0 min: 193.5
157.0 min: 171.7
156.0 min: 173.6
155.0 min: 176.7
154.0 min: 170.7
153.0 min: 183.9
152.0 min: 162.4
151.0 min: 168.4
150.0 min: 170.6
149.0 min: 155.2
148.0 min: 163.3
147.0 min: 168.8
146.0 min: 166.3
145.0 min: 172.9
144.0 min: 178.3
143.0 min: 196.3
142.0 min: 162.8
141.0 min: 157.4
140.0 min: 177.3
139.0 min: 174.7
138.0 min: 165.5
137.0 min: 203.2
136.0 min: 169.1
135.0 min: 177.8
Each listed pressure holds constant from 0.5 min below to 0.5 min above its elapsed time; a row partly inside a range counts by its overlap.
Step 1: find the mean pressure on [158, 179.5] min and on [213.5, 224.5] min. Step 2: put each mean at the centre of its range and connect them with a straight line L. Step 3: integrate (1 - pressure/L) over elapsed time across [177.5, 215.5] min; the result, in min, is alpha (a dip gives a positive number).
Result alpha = 5.4 min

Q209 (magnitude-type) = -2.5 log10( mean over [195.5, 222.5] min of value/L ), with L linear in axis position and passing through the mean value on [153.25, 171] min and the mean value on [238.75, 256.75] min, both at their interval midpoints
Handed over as 0.168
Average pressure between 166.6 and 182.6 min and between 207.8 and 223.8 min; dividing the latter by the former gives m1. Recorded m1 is 0.75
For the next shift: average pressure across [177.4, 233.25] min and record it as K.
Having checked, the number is 133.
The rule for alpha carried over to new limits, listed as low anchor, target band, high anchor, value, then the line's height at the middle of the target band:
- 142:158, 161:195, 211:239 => 0.75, 160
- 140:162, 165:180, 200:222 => -1.12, 150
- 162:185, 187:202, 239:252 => 1.69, 147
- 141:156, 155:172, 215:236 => 0.18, 166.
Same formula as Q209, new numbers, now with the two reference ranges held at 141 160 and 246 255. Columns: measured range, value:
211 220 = 0.027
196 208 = 0.254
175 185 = -0.078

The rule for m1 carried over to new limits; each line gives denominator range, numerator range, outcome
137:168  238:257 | 0.63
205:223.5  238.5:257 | 0.91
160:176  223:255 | 0.80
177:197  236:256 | 0.74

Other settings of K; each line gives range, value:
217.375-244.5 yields 144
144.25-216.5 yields 145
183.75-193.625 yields 150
